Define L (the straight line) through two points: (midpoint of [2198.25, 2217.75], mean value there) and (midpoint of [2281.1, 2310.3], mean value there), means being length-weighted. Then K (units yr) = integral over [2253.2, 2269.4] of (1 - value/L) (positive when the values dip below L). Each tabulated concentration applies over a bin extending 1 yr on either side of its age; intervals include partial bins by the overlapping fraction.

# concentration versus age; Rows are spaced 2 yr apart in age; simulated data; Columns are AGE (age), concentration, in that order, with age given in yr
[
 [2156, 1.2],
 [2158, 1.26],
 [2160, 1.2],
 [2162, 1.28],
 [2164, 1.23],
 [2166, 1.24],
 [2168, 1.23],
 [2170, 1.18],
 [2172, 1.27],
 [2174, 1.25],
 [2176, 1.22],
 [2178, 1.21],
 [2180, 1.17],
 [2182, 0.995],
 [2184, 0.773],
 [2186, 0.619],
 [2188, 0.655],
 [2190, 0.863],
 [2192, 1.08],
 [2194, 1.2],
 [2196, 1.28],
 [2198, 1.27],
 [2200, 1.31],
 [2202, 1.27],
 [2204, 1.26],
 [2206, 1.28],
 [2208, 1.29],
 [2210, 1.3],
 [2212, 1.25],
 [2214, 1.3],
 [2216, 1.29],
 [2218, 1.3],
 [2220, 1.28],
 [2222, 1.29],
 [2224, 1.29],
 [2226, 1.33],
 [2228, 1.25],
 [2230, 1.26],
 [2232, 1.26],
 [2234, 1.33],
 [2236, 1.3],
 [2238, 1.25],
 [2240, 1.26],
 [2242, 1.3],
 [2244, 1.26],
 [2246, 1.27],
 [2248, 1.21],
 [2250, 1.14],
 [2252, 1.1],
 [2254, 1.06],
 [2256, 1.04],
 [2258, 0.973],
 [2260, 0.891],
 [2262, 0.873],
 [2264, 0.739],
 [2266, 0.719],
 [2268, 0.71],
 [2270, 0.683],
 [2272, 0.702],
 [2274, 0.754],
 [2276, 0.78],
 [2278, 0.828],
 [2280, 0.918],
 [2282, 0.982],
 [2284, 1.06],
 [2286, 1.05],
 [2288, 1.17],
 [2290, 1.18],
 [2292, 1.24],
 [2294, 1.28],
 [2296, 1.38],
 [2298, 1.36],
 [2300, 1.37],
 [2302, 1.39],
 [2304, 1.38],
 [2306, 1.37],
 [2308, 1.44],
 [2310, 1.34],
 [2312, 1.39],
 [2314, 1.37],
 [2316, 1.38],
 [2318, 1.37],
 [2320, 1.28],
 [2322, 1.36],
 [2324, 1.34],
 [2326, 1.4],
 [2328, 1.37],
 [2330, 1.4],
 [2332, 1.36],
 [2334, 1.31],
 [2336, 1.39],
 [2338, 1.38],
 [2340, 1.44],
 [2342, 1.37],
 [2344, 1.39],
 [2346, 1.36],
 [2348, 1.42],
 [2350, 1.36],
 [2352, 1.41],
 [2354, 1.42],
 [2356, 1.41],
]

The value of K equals 5.1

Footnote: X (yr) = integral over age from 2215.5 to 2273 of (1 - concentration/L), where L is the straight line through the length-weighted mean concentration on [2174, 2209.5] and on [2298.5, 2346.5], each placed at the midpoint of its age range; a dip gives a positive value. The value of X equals 4.5 yr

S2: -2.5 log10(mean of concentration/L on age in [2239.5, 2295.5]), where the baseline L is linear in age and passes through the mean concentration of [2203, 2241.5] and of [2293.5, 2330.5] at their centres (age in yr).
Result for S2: 0.30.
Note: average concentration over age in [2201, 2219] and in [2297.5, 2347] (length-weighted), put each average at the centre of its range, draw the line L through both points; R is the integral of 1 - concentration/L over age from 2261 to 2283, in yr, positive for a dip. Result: 8.96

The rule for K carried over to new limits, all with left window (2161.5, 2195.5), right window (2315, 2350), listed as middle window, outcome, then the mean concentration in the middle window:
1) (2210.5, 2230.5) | -2.1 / 1.29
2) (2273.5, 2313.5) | 3.4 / 1.19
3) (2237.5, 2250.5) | -0.4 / 1.25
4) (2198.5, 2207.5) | -1.2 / 1.28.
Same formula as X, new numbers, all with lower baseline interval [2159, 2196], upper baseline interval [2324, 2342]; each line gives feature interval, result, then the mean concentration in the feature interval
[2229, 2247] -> -1.0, 1.28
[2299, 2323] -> -0.6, 1.37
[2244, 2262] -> 2.2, 1.08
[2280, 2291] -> 1.9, 1.07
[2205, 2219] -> -1.5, 1.29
